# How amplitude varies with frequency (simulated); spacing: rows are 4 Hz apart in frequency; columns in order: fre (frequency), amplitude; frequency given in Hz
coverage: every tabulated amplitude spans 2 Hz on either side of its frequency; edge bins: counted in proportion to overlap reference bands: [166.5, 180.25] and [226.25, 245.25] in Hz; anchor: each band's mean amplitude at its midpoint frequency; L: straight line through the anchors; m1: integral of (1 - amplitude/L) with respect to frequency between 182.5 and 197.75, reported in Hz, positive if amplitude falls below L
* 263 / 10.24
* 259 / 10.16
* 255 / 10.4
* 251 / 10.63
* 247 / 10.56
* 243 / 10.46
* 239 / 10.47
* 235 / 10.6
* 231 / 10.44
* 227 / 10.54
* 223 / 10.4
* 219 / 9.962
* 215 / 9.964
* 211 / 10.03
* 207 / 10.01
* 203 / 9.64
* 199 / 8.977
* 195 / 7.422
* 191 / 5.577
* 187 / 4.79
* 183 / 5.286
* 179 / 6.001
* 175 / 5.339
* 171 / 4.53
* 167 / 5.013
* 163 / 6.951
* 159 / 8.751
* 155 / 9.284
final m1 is 1.58 Hz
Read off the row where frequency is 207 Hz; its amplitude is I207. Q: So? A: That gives 10.01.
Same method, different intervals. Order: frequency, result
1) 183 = 5.286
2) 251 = 10.63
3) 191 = 5.577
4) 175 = 5.339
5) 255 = 10.4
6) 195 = 7.422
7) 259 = 10.16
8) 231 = 10.44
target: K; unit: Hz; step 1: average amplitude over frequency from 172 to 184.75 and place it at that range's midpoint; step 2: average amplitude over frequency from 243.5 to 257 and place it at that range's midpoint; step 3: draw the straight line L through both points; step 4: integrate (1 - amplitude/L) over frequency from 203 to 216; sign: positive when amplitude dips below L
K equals -3.9 Hz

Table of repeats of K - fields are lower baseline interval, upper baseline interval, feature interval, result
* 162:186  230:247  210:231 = -2.6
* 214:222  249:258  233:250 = -0.3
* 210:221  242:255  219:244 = -0.5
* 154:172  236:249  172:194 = 6.6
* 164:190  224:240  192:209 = -2.9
